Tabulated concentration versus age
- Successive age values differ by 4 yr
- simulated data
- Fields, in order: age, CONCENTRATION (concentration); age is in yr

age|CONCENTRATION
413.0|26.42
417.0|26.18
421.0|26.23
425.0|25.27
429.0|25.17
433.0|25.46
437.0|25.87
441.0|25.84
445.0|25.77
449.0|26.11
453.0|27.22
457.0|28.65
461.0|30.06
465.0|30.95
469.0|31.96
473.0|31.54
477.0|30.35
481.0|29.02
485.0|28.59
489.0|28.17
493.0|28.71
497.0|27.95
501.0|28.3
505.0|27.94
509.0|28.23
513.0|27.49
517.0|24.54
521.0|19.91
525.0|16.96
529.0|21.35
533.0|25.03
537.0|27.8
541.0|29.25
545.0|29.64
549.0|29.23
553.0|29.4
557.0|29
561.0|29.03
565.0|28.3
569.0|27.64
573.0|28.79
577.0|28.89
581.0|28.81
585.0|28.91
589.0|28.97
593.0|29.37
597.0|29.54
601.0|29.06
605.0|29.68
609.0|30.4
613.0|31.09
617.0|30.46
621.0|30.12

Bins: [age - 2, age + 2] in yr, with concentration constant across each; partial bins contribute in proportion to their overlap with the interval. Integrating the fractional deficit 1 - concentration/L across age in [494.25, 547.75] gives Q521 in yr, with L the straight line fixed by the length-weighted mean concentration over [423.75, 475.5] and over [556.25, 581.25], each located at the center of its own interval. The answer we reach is 4.63 yr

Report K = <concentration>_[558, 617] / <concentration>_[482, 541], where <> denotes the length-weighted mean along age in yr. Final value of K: 1.13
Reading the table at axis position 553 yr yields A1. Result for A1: 29.4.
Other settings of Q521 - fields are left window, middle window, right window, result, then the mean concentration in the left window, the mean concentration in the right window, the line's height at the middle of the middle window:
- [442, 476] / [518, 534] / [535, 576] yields 4.5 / 29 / 28.8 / 28.9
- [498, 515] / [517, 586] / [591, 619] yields 4.9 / 28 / 29.9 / 28.9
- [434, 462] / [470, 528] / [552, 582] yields 1.4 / 26.9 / 28.7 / 27.7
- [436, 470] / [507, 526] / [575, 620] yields 3.3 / 28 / 29.6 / 28.7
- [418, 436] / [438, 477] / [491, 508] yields -2.9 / 25.6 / 28.2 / 26.7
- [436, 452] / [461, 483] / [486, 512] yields -2.9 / 26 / 28.2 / 27.1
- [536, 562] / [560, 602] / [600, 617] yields 1.2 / 29.1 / 30.2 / 29.7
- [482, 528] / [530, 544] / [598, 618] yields 0.1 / 26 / 30.1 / 27.3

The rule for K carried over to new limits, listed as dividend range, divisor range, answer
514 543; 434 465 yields 0.87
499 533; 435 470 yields 0.87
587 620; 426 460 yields 1.13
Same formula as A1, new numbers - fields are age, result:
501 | 28.3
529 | 21.35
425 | 25.27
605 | 29.68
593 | 29.37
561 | 29.03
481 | 29.02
